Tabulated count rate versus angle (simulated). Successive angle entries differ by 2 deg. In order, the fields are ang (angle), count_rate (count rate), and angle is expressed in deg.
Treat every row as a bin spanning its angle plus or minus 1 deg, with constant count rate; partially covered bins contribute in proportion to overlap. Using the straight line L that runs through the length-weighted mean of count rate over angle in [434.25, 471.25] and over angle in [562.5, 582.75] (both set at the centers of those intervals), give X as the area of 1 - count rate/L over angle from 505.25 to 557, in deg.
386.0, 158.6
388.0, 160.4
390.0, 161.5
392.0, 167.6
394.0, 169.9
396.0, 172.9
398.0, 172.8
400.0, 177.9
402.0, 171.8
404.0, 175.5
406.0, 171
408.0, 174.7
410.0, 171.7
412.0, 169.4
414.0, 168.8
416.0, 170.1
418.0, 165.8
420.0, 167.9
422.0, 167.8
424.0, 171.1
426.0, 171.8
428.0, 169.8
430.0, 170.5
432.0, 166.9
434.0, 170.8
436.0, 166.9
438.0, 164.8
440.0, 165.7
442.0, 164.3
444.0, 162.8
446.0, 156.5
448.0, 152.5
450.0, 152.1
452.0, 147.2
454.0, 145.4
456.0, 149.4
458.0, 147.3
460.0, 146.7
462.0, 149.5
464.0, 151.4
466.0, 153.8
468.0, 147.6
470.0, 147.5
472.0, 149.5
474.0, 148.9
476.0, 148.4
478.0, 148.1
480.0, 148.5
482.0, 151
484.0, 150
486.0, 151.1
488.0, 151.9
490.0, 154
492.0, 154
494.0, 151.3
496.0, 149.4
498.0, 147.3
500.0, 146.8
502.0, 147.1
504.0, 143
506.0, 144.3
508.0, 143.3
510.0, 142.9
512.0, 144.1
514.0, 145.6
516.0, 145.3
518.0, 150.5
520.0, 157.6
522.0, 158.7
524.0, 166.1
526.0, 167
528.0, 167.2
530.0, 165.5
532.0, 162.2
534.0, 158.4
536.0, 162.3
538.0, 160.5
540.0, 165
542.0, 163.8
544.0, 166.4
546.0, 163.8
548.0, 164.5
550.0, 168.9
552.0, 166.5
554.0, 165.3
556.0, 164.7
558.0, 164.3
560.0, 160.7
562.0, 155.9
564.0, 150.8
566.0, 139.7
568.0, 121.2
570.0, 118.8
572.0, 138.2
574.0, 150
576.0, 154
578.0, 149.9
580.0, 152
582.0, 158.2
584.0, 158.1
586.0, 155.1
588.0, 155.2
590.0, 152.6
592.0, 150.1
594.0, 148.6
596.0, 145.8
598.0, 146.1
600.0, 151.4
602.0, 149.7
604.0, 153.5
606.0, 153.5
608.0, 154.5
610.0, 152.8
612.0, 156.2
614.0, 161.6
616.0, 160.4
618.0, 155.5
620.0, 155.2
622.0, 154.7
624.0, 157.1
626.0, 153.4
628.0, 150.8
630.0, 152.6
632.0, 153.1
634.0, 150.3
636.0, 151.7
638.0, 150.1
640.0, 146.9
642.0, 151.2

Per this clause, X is -4.2 deg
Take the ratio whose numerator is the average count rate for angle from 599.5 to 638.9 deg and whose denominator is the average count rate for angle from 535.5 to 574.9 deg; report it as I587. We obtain 1.0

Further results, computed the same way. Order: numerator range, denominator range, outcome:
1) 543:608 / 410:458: 0.94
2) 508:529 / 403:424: 0.90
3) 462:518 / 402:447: 0.88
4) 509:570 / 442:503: 1.04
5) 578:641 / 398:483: 0.95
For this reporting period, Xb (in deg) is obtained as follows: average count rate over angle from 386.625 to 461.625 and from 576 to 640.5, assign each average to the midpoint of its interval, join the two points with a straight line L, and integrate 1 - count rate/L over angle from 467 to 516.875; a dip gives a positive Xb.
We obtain 3.9 deg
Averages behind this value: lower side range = 165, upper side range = 153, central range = 148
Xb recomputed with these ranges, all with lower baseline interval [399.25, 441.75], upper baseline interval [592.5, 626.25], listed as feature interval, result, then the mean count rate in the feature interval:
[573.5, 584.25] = 0.2 deg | 154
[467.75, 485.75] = 1.7 deg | 149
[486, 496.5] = 0.7 deg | 152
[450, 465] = 1.6 deg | 148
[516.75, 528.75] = 0.0 deg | 161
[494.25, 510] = 1.6 deg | 146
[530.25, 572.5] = 0.5 deg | 157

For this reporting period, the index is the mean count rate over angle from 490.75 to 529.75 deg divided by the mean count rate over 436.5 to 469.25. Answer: 1.0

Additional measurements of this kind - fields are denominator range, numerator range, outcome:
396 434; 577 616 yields 0.90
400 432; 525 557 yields 0.96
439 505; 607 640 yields 1.02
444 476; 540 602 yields 1.02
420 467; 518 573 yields 0.99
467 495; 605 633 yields 1.03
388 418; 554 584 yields 0.88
